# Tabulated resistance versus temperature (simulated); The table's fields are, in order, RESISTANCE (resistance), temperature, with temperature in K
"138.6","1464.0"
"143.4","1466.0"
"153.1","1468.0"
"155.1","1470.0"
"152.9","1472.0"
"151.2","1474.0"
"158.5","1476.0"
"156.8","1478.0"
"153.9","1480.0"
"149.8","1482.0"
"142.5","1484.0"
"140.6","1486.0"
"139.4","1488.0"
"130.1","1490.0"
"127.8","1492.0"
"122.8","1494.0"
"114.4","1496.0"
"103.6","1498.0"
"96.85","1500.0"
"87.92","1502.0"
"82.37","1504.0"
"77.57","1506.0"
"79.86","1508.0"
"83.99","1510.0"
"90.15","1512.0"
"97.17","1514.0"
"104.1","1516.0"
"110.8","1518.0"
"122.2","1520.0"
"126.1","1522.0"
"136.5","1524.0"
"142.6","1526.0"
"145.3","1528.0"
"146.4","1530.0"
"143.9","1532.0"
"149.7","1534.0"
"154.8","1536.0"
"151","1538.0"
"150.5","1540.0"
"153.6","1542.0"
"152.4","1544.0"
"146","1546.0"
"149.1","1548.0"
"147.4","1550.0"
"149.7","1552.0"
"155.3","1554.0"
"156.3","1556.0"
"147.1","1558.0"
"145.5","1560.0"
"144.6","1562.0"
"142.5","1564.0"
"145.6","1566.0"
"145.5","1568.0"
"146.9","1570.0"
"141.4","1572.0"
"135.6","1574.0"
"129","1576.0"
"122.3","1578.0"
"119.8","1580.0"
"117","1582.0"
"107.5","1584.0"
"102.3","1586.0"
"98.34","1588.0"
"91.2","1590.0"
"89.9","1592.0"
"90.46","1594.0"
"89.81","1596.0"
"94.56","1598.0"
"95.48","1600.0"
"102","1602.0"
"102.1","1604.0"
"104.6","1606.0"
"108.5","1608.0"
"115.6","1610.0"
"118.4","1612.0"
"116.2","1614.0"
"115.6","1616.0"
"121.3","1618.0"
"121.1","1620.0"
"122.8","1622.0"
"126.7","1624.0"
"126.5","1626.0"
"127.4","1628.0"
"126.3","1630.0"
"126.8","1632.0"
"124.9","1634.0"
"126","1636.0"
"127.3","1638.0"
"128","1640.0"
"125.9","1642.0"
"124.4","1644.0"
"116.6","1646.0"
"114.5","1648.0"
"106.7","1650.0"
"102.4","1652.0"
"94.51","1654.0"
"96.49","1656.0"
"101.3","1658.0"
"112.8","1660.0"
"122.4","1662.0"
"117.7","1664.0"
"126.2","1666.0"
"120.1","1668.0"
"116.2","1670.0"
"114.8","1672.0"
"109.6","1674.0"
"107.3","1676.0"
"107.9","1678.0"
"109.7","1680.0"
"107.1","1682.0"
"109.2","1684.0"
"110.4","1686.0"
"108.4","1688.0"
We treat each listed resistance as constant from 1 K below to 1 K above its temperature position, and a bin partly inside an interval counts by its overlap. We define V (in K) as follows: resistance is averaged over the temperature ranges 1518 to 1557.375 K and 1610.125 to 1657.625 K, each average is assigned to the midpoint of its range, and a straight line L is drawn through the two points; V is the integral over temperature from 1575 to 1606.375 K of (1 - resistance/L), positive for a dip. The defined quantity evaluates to 6.6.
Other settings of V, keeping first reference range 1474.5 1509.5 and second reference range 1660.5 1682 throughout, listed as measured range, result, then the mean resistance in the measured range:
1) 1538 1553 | -3.8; 150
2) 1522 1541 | -4.1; 146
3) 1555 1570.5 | -3.7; 147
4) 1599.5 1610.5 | 1.2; 105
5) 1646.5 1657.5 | 1.1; 103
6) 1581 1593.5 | 1.8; 101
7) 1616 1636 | -1.4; 124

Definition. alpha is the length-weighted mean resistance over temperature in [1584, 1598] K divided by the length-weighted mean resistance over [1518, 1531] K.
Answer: 0.7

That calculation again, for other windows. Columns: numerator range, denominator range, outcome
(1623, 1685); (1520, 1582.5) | 0.81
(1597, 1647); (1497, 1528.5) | 1.12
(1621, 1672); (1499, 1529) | 1.12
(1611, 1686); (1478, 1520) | 1.03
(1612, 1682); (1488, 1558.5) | 0.92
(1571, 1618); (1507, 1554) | 0.83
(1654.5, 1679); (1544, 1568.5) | 0.76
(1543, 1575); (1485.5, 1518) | 1.41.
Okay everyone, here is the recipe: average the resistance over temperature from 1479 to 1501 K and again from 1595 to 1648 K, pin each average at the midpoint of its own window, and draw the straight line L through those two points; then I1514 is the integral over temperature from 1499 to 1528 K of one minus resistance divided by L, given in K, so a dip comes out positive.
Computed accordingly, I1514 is 5.2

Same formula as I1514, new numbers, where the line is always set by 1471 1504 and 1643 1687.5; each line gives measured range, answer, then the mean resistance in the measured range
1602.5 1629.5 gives -0.1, 117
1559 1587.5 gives -2.2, 131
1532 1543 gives -2.2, 151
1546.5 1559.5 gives -2.8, 150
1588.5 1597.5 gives 2.1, 91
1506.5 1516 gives 2.9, 89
